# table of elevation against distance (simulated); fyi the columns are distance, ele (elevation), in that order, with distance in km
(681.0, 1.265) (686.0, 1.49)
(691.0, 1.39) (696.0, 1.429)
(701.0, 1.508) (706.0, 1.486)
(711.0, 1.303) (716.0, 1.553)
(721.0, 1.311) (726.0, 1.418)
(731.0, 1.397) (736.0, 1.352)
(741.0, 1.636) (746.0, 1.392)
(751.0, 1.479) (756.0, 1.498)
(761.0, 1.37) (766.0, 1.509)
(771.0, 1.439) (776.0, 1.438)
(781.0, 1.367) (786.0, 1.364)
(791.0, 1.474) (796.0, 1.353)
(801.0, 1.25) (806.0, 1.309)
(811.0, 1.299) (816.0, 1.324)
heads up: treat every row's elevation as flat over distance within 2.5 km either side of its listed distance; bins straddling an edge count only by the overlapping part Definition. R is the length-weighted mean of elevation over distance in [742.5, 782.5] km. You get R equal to 1.44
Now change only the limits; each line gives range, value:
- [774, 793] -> 1.41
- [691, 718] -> 1.45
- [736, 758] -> 1.48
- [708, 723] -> 1.39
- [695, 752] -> 1.44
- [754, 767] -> 1.45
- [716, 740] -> 1.41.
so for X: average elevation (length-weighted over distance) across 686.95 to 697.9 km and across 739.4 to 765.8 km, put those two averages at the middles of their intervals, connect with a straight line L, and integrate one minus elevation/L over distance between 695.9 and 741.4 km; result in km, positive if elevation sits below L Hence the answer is 0.4 km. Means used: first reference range 1.42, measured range 1.43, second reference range 1.47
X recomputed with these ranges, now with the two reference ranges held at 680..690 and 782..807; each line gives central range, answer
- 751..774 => -1.5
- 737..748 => -1.0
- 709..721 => -0.2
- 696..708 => -0.8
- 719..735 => 0.1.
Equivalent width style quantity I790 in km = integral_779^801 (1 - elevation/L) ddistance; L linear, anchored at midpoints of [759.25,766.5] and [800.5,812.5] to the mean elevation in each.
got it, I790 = -0.5 km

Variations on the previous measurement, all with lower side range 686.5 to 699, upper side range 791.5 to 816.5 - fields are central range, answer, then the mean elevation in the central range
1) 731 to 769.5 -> -2.4 km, 1.46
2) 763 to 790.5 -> -1.7 km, 1.43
